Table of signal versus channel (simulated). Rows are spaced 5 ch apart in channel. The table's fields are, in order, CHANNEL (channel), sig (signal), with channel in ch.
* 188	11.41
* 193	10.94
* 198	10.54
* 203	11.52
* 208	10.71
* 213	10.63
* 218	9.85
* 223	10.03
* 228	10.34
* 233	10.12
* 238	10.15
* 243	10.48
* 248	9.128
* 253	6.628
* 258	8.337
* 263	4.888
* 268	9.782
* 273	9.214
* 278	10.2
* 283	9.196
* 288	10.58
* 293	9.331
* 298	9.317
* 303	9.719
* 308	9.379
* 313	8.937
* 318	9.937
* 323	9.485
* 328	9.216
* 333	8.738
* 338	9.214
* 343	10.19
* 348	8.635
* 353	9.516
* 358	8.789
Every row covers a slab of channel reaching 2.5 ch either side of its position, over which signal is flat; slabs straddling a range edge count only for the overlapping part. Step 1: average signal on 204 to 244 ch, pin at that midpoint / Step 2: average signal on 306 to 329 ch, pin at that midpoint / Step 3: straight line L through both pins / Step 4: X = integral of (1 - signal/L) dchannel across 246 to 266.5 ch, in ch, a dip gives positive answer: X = 5.51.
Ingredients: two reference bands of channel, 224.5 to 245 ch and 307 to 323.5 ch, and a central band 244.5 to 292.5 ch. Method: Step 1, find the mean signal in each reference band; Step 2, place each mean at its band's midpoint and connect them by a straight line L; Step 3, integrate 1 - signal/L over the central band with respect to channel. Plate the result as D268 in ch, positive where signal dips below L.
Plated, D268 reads 5.7 ch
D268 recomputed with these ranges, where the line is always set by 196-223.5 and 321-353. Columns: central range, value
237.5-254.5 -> 1.8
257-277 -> 3.6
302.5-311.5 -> 0.1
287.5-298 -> 0.0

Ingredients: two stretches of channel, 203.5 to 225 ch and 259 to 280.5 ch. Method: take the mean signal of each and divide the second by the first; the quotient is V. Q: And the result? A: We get 0.82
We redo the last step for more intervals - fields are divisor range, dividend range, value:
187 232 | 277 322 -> 0.90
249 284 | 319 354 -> 1.12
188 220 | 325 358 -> 0.86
